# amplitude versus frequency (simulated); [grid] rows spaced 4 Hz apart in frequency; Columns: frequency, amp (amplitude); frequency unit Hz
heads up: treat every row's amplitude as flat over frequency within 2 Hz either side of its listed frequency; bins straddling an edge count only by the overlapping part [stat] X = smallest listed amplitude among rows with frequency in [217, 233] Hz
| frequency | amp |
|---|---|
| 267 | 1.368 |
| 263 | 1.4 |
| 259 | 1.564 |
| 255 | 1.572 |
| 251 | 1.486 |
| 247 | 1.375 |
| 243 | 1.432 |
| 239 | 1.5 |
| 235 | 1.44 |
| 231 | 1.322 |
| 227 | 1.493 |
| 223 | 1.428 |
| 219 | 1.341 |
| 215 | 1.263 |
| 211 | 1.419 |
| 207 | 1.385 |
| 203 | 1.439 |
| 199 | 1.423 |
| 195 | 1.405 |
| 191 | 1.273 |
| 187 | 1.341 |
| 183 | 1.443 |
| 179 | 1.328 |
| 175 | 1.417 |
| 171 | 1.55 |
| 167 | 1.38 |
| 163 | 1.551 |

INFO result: 1.322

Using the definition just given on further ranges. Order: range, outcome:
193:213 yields 1.385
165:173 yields 1.38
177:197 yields 1.273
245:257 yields 1.375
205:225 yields 1.263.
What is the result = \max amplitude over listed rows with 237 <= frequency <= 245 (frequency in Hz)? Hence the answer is 1.5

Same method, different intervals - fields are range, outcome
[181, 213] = 1.443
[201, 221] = 1.439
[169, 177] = 1.55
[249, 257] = 1.572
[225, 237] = 1.493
